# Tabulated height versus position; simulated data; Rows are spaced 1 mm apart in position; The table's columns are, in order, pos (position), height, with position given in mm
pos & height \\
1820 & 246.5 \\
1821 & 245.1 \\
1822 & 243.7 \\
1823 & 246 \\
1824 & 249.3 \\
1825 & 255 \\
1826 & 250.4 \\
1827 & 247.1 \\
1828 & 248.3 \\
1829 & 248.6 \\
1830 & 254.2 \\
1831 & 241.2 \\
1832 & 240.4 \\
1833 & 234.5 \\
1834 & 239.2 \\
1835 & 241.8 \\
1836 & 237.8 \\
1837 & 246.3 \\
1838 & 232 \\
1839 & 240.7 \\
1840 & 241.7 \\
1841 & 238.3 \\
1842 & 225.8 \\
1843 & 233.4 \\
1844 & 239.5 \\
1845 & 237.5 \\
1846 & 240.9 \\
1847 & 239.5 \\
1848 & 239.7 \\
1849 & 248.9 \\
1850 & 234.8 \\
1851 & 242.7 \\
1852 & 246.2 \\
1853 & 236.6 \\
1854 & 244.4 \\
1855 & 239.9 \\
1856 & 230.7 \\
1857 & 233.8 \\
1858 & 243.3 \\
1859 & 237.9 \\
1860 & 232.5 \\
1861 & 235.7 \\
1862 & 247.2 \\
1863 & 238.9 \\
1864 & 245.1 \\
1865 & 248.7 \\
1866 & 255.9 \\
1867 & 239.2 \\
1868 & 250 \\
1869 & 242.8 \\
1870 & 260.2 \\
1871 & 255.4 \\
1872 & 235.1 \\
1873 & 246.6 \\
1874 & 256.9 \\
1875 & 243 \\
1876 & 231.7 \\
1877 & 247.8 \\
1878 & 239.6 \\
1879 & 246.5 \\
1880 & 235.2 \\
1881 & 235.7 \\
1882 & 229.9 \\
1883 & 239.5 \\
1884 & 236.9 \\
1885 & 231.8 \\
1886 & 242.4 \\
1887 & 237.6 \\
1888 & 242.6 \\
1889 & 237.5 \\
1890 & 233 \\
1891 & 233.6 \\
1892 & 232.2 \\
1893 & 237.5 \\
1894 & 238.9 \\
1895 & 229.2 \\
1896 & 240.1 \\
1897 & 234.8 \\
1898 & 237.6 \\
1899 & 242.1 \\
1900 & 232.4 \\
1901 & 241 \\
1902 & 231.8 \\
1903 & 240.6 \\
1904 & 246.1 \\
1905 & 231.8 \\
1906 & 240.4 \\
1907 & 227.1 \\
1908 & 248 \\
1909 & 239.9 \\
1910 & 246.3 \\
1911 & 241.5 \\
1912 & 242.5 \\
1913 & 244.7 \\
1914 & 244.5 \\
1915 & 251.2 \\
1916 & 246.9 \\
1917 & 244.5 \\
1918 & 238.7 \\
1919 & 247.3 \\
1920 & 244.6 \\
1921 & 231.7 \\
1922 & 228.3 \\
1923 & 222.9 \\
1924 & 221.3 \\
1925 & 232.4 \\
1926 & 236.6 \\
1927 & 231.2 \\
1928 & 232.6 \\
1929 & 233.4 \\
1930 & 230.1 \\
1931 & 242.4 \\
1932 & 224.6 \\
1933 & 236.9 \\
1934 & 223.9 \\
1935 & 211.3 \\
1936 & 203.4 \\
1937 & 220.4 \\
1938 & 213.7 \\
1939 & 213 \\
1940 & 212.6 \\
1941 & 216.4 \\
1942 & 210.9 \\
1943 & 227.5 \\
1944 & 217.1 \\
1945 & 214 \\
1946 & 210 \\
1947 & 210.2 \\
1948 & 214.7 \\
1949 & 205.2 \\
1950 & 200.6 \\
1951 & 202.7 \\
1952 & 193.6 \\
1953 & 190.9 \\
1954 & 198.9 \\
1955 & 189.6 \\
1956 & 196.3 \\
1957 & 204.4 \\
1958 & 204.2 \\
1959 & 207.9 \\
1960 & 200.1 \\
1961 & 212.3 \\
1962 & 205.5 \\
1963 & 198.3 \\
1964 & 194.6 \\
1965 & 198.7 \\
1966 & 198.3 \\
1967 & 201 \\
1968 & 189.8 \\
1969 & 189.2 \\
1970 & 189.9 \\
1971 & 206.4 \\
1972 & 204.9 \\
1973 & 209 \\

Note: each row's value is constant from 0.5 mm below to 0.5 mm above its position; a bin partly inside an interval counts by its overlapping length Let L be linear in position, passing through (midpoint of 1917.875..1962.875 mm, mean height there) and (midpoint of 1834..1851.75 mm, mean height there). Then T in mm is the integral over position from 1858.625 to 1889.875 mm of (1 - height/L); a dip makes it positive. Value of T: -1.4 mm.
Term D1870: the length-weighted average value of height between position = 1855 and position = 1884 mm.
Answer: 242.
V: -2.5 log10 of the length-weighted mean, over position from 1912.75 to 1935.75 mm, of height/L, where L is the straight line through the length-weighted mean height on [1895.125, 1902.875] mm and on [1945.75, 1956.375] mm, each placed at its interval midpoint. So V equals -0.07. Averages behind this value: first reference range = 237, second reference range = 201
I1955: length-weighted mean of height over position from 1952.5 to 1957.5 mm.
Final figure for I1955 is 196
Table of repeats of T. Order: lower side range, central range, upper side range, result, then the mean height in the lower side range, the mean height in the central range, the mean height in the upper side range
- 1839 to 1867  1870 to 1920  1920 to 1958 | -2.57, 240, 240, 217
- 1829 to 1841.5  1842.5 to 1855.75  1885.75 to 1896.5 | -0.01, 241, 240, 237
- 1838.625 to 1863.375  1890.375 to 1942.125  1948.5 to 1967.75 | -4.37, 239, 233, 200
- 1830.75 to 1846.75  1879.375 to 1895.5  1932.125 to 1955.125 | -0.75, 238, 236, 211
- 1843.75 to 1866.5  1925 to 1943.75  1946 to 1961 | -1.24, 241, 224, 202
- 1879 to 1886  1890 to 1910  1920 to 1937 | -0.36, 236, 237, 228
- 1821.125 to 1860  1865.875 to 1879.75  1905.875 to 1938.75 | -0.45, 241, 246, 234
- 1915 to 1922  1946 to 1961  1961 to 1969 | 0.51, 242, 202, 198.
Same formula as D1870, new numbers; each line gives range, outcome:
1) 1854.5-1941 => 237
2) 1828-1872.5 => 241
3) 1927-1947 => 221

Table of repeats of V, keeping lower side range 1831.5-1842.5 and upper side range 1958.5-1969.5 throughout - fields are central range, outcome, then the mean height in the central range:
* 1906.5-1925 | -0.12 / 239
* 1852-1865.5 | -0.04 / 240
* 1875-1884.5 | -0.06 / 238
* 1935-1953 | -0.02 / 210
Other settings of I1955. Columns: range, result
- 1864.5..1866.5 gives 252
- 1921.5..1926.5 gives 228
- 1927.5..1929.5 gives 233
